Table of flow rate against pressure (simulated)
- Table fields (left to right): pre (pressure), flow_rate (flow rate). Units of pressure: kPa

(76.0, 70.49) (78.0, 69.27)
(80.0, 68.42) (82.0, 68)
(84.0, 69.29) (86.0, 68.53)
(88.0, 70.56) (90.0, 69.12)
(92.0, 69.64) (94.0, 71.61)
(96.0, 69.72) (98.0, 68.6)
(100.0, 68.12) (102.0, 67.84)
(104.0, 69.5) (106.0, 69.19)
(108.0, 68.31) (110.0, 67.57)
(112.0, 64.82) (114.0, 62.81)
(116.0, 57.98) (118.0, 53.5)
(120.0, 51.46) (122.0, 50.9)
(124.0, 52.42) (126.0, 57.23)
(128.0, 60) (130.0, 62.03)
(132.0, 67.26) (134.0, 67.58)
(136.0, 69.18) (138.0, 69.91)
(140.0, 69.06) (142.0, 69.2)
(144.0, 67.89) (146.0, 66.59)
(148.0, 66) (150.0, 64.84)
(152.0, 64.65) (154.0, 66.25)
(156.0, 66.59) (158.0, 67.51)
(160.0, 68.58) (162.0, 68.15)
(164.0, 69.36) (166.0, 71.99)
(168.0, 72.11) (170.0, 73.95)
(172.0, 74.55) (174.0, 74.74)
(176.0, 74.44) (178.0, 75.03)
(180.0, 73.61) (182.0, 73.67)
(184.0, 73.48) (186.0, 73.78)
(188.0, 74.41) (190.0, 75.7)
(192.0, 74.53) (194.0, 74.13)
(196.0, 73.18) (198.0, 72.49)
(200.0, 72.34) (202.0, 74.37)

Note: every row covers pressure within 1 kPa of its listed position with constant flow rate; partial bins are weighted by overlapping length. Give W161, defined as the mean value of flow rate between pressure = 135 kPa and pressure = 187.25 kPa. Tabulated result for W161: 70.2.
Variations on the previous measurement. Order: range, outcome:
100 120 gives 64.1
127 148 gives 66.8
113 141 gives 60.8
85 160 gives 65.3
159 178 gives 72.1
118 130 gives 55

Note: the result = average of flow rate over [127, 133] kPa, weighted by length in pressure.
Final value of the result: 63.1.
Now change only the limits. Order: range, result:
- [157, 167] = 69.1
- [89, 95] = 70.1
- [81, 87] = 68.6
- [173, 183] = 74.3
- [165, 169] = 72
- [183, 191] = 74.3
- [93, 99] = 70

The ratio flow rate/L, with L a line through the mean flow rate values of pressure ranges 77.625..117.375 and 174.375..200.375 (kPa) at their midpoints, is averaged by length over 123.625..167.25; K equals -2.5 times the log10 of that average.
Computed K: 0.08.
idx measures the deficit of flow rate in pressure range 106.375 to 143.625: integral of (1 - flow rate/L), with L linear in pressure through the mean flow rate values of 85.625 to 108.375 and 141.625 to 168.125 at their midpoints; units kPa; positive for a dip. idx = 3.25 kPa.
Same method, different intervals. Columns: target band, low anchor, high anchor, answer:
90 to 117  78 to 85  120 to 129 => -2.6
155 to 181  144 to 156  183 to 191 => -0.6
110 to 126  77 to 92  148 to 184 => 2.9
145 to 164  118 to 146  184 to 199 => 0.0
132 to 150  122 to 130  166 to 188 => -1.9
